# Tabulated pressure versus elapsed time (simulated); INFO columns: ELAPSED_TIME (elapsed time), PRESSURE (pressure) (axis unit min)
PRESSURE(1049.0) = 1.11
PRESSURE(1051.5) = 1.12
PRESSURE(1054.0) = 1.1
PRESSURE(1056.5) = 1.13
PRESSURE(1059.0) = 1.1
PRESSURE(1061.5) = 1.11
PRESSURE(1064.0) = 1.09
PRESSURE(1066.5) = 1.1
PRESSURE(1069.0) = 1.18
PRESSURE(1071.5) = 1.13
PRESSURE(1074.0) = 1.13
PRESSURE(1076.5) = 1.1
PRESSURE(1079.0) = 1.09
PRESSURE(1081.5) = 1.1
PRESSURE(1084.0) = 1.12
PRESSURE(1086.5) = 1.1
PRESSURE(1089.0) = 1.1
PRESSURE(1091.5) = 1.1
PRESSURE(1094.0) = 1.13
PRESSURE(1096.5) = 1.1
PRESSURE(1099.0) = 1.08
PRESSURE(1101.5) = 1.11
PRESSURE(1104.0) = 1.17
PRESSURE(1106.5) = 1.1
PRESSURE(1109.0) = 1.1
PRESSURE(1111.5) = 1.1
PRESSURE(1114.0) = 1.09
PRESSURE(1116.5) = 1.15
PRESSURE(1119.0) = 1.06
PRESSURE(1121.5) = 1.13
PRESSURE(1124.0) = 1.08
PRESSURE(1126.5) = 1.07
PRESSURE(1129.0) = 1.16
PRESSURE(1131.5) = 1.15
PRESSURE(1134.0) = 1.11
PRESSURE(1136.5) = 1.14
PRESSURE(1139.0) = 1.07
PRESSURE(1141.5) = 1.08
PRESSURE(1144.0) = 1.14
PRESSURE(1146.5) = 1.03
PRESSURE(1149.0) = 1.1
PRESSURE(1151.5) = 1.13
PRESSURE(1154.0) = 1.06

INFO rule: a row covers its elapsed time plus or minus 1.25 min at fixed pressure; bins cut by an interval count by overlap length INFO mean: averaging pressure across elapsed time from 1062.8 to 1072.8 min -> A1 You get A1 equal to 1.13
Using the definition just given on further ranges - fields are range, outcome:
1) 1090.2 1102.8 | 1.1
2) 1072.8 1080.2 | 1.11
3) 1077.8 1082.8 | 1.1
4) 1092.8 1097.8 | 1.11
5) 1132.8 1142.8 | 1.1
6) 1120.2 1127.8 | 1.09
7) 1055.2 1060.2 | 1.11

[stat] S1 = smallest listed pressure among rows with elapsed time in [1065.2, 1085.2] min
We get 1.09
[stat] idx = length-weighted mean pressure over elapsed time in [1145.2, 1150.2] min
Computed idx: 1.07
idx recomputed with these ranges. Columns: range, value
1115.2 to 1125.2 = 1.11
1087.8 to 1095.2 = 1.11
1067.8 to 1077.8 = 1.13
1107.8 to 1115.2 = 1.1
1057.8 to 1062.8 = 1.1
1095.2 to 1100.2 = 1.09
